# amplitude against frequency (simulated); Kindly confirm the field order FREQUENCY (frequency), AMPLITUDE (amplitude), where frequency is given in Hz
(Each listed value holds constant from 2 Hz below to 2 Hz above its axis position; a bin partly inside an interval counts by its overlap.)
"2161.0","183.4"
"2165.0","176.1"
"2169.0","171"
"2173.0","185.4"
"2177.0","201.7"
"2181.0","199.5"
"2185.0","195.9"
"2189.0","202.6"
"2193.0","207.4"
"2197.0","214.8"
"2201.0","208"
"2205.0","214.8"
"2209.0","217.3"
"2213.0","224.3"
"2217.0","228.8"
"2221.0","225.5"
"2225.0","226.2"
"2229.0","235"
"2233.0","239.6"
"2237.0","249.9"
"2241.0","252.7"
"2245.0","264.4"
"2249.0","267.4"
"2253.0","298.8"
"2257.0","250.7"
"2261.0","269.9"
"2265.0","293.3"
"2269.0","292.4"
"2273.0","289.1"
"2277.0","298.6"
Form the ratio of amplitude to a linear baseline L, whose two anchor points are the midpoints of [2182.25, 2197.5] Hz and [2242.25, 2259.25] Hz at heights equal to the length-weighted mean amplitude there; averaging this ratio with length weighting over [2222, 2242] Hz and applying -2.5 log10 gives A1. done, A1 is 0.04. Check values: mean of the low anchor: 204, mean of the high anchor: 270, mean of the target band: 239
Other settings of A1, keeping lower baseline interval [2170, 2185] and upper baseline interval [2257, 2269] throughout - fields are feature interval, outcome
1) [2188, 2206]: 0.018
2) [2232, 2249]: 0.008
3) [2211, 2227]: 0.040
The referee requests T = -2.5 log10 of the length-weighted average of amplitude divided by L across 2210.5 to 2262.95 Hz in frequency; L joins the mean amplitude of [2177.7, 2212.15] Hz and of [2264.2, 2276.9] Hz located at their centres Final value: 0.03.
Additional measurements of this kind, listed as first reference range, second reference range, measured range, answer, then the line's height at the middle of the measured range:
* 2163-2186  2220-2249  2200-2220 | 0.01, 221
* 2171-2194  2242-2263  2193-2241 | 0.03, 233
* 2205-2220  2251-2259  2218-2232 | 0.04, 238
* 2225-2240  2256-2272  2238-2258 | -0.03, 259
